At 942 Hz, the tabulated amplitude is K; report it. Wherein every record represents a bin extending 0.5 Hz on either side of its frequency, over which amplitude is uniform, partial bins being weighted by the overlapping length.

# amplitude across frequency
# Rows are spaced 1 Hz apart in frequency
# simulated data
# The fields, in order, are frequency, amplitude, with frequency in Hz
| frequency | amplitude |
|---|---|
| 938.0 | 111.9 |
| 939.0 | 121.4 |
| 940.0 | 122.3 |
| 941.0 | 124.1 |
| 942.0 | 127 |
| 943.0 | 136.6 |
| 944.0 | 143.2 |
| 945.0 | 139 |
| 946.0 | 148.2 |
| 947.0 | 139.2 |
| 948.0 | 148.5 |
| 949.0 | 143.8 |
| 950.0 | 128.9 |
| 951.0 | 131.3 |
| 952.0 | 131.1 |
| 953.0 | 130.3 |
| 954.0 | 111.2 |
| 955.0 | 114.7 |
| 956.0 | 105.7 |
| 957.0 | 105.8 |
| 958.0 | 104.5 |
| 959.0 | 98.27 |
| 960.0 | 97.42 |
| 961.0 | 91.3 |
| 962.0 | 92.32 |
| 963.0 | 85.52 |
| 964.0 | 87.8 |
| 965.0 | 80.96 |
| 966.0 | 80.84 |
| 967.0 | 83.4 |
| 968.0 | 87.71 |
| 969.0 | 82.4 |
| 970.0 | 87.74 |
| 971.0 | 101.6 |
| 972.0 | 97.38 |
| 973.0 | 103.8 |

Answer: 127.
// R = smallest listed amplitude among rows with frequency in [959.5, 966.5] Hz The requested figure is 80.84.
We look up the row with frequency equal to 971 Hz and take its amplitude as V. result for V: 101.6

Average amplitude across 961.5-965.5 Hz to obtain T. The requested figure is 86.6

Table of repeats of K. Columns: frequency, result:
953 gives 130.3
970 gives 87.74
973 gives 103.8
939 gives 121.4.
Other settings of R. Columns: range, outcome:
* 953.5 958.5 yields 104.5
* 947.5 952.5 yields 128.9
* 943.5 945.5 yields 139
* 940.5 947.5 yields 124.1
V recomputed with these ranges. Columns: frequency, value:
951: 131.3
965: 80.96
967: 83.4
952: 131.1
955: 114.7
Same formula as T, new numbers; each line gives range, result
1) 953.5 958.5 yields 108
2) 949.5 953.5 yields 130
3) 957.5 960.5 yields 100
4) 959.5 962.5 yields 93.7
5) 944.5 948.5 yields 144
